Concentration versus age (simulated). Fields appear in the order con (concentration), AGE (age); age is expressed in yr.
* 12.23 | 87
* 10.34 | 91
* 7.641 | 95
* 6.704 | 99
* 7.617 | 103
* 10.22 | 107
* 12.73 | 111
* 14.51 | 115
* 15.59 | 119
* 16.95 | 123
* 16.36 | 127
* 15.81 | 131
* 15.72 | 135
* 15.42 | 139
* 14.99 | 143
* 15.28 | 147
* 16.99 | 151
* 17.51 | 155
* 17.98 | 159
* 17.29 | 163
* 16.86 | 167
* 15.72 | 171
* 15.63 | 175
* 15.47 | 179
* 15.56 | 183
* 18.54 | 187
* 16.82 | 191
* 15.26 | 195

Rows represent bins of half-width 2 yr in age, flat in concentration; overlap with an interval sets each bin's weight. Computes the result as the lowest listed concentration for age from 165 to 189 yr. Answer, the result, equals 15.47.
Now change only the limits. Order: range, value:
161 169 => 16.86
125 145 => 14.99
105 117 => 10.22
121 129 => 16.36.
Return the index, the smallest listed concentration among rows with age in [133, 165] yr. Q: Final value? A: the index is 14.99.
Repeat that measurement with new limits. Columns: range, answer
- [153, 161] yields 17.51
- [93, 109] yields 6.704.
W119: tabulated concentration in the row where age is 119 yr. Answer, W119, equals 15.59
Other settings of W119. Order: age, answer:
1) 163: 17.29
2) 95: 7.641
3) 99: 6.704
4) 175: 15.63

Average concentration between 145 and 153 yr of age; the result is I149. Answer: 16.1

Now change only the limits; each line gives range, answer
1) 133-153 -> 15.7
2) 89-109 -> 8.5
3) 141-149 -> 15.1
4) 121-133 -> 16.4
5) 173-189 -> 16.3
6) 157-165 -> 17.6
